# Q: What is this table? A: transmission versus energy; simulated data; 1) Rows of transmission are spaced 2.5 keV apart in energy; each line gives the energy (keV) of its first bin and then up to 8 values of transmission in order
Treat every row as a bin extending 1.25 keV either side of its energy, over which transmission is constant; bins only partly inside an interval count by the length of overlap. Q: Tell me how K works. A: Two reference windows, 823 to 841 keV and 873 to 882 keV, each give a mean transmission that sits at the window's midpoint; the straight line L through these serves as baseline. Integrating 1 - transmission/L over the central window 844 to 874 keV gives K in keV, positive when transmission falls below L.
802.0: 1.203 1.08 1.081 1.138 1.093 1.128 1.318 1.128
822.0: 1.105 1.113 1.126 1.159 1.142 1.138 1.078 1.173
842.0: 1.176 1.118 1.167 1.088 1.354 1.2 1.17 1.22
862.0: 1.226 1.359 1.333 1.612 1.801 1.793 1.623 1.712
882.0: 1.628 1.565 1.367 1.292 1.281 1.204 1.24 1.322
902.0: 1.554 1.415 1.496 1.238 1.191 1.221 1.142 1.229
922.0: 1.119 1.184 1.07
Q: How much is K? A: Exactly 3.1 keV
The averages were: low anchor 1.13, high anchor 1.7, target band 1.32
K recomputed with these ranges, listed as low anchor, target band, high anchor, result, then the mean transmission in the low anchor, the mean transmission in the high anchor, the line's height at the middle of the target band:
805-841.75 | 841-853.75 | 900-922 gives 0.01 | 1.14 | 1.3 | 1.18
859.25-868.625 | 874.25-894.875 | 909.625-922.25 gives -3.82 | 1.3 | 1.19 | 1.26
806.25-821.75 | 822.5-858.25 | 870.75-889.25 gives 4.78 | 1.15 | 1.62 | 1.34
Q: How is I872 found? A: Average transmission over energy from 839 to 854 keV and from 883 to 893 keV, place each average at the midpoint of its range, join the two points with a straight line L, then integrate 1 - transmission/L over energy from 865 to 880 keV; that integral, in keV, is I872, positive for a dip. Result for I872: -3.64 keV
